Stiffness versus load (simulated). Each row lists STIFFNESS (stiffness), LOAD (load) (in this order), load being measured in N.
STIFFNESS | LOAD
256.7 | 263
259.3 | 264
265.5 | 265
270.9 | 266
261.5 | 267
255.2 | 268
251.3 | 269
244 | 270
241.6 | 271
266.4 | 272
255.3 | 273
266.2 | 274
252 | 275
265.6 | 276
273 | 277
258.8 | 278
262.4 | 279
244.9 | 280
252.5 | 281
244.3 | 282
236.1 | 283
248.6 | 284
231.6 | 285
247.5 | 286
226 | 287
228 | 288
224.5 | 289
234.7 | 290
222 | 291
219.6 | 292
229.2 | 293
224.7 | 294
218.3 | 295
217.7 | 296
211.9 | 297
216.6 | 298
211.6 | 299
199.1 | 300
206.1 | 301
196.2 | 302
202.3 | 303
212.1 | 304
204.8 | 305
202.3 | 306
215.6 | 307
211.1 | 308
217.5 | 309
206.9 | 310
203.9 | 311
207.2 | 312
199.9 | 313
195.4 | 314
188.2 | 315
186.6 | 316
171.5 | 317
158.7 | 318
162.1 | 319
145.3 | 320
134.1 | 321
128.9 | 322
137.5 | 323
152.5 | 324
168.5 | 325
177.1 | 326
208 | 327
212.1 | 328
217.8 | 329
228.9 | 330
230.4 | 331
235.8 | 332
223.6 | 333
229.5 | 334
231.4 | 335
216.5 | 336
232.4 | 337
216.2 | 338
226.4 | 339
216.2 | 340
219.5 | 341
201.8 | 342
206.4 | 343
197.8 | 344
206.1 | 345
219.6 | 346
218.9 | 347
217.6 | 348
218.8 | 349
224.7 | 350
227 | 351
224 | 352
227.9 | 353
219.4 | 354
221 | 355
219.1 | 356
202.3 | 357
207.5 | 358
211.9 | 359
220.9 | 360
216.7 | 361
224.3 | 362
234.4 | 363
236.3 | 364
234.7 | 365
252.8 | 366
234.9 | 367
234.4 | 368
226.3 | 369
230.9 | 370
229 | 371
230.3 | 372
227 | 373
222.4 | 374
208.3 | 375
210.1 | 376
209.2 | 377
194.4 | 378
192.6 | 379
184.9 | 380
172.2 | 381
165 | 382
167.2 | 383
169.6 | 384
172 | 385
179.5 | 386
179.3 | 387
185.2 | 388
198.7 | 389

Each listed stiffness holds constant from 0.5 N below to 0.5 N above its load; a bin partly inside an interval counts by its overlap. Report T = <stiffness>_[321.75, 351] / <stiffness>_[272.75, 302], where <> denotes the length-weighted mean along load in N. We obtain 0.9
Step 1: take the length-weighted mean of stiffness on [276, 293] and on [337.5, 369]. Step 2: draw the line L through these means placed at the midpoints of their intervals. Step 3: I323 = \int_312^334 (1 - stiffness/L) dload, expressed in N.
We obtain 4.2 N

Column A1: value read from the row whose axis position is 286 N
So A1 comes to 247.5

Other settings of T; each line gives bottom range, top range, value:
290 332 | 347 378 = 1.13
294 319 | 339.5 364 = 1.07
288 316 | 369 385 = 0.95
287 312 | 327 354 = 1.03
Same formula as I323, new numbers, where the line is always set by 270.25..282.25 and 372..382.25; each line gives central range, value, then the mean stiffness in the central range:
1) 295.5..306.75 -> 1.6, 208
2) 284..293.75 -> 0.8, 230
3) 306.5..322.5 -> 3.6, 183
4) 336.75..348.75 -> 0.3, 215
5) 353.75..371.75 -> -1.4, 226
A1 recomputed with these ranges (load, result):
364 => 236.3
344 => 197.8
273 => 255.3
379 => 192.6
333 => 223.6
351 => 227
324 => 152.5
